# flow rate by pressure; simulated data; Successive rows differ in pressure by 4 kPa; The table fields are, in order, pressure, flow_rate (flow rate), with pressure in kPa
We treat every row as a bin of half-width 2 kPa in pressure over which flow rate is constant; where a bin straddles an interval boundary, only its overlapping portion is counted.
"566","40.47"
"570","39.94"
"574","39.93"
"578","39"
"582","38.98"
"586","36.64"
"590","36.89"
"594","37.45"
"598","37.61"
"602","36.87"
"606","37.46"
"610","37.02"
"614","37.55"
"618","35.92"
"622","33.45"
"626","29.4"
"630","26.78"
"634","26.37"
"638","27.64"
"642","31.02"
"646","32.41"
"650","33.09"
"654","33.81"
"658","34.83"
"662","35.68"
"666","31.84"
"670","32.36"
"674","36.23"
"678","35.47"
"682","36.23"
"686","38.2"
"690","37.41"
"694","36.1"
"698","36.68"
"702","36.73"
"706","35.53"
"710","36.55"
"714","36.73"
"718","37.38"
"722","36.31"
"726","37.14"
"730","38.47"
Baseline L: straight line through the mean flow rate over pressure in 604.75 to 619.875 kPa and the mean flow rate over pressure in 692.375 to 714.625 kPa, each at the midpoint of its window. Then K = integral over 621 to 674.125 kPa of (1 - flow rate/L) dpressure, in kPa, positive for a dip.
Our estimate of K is 7.4 kPa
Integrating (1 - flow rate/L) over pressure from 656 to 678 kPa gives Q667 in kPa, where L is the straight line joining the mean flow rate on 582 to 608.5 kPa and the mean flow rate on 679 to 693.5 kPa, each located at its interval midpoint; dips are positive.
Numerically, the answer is 1.7 kPa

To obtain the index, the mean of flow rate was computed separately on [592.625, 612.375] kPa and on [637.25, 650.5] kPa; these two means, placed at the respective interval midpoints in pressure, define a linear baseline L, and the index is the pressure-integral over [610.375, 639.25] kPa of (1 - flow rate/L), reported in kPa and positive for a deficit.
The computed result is 2.2 kPa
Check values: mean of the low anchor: 37.3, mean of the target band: 31.4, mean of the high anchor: 31.1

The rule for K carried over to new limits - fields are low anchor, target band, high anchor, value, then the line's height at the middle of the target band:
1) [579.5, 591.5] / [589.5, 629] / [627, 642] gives -3.5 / 32.8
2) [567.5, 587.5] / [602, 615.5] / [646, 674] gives -0.1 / 37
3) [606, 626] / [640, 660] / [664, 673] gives 0.3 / 33.6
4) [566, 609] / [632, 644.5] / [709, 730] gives 3.1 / 37.7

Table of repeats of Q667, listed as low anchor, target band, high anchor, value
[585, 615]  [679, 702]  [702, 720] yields -0.1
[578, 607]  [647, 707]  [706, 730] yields 2.9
